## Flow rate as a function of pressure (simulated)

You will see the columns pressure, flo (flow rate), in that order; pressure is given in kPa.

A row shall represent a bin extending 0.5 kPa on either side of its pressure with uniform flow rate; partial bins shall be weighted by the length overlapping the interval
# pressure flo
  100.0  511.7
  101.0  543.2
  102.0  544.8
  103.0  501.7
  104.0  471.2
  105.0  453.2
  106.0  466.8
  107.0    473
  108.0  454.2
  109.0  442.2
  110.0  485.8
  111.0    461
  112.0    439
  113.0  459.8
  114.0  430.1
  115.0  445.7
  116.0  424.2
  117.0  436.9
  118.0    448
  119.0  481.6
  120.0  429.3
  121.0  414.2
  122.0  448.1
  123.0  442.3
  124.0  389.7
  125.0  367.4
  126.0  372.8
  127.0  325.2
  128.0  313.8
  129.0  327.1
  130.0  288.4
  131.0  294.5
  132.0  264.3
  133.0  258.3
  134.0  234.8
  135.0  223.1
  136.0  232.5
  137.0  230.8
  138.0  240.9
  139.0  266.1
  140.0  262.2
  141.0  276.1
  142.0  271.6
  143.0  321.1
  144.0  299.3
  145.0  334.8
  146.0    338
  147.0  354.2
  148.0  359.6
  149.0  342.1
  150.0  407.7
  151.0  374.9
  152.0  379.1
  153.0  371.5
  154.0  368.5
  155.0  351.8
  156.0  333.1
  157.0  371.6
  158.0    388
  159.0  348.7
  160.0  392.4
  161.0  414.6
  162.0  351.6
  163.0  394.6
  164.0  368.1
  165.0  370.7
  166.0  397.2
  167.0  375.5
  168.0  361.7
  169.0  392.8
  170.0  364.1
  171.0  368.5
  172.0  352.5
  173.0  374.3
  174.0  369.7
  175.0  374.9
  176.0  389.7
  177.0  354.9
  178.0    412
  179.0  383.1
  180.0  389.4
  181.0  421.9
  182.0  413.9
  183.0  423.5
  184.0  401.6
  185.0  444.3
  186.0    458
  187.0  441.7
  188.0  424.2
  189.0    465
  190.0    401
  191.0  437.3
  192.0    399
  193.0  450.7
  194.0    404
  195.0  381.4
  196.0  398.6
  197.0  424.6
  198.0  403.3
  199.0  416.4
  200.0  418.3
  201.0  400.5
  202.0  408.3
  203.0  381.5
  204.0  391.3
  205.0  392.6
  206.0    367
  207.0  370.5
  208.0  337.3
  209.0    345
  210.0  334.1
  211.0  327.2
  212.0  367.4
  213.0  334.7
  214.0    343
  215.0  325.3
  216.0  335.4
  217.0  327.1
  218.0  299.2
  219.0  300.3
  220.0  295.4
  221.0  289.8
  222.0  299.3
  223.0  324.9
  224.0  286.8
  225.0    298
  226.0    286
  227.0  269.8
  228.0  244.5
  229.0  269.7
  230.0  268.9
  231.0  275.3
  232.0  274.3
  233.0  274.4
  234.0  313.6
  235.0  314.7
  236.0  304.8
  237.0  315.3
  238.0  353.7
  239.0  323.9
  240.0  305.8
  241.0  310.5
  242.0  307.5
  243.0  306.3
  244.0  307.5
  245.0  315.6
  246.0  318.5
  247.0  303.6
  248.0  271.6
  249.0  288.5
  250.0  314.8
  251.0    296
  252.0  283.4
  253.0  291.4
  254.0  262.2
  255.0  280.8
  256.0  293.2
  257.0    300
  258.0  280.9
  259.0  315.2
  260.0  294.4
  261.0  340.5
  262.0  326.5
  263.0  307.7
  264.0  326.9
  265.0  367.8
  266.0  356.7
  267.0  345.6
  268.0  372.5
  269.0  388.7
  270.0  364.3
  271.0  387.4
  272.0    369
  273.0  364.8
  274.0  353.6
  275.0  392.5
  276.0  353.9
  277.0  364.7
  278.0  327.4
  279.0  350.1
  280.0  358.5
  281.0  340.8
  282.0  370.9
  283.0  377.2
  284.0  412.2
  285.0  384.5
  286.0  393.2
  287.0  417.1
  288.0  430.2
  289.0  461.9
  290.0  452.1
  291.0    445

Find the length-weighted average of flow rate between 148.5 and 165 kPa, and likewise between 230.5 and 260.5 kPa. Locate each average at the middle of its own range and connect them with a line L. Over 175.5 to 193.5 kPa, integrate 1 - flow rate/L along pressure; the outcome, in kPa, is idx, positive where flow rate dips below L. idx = -3.5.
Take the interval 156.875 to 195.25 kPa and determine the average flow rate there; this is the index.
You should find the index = 396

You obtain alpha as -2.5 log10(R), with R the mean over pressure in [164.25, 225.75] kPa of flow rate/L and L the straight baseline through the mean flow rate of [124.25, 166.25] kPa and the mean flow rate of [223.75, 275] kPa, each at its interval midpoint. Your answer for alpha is -0.17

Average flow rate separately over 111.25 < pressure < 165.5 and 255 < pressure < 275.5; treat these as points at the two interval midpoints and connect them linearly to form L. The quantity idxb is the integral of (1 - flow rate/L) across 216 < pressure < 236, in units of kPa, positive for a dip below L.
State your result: 3.1 kPa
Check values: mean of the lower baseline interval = 354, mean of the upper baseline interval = 341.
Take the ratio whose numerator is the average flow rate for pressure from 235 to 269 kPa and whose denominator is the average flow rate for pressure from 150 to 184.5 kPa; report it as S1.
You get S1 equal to 0.82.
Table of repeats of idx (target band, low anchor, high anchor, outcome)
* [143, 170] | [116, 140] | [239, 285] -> -2.5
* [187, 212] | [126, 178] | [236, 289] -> -4.3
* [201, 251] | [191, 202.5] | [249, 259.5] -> 4.6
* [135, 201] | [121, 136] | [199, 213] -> -4.0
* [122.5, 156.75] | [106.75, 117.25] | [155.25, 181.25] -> 7.8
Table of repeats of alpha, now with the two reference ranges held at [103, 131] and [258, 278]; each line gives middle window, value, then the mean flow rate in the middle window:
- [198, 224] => 0.084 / 349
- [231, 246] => 0.179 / 308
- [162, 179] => 0.056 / 376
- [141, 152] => 0.198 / 339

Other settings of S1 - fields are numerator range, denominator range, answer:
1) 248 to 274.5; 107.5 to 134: 0.82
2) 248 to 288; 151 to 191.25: 0.88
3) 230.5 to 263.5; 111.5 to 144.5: 0.88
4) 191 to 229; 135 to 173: 1.02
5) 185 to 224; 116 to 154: 1.11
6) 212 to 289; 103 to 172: 0.88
